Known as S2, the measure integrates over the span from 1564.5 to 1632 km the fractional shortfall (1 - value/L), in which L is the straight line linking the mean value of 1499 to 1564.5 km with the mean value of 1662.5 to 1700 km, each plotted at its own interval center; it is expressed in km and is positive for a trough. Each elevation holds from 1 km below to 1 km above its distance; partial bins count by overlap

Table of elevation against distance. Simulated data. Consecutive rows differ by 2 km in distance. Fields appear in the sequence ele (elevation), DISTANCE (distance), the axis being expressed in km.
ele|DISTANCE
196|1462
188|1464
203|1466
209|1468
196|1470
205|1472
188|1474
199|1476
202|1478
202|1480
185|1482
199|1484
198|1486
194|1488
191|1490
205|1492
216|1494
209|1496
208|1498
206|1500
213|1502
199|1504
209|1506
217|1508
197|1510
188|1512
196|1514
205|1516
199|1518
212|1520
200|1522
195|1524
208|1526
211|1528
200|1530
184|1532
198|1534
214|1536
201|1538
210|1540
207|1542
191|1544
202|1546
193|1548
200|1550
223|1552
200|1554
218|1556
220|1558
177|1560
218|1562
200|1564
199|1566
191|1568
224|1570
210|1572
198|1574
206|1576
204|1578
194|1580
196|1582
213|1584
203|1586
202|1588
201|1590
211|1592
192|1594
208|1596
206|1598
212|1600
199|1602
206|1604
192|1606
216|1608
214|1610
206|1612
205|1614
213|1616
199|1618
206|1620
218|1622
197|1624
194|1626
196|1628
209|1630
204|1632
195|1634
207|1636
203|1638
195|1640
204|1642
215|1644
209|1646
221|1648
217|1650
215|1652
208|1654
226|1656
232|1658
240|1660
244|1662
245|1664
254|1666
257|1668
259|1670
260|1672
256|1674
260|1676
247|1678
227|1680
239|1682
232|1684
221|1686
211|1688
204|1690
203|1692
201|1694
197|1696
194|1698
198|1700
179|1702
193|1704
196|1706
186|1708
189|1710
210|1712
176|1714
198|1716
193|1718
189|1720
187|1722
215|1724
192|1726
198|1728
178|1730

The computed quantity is 3.5 km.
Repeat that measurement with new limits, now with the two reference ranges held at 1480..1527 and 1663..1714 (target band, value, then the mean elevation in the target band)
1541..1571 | 0.43 km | 204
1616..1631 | 0.72 km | 203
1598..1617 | 0.46 km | 207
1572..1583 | 0.46 km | 201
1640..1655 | 0.30 km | 212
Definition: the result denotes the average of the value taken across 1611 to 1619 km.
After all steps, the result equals 206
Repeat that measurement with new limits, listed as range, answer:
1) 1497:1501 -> 207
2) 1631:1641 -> 201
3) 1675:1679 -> 254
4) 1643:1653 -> 215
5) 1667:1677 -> 258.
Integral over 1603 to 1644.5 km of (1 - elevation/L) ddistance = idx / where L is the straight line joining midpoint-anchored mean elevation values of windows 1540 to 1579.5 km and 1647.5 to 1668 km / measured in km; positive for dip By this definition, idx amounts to 3.32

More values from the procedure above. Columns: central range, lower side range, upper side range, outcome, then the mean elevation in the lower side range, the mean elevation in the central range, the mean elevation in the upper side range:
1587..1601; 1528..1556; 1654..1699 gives 0.61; 203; 205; 232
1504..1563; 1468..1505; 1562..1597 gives -0.25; 201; 203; 203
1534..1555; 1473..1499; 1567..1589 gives -0.16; 200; 204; 204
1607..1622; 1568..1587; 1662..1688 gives 0.74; 205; 209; 245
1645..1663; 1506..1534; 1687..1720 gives -2.44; 201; 224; 195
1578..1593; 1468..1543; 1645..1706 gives 0.68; 202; 203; 224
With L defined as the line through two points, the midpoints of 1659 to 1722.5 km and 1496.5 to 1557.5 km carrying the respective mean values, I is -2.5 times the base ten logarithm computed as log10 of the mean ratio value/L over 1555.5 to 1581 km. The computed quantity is 0.01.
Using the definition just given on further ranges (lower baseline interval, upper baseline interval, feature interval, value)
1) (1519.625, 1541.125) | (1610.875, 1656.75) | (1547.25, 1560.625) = -0.01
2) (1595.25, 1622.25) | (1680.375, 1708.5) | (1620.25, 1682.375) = -0.09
